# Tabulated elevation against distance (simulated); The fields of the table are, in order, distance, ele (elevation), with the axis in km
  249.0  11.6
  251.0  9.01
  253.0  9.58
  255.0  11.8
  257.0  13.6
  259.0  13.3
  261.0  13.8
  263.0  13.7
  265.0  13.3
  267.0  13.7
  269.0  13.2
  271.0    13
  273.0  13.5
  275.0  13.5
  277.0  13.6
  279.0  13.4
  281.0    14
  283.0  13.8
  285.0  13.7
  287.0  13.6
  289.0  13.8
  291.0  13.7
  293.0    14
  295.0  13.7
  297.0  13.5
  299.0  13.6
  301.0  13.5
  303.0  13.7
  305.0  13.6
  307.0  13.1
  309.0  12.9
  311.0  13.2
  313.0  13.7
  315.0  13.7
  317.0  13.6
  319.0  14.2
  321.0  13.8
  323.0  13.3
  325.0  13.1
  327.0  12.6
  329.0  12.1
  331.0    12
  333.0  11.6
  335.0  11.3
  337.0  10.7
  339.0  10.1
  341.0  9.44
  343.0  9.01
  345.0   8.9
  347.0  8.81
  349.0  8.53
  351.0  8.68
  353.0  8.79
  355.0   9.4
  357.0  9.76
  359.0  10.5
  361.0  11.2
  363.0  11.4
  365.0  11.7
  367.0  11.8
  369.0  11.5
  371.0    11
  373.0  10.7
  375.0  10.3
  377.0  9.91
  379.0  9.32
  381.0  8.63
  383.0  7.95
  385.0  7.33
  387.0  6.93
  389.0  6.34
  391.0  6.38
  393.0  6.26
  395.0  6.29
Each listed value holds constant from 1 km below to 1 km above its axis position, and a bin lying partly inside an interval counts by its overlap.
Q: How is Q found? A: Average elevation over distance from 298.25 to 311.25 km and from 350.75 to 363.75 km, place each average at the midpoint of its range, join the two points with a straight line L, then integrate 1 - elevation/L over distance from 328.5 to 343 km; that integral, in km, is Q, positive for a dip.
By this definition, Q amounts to 0.7 km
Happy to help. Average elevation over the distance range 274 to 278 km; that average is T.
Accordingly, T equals 13.6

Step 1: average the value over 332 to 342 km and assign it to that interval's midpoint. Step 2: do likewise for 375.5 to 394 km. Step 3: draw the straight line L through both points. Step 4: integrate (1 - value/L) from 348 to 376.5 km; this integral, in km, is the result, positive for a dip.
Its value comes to -4.2 km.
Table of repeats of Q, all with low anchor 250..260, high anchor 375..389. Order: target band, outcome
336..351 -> -0.03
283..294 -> -3.23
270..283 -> -3.09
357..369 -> -3.27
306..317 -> -3.58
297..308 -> -3.43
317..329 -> -4.31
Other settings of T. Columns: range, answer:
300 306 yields 13.6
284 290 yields 13.7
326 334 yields 12.1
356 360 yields 10.1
